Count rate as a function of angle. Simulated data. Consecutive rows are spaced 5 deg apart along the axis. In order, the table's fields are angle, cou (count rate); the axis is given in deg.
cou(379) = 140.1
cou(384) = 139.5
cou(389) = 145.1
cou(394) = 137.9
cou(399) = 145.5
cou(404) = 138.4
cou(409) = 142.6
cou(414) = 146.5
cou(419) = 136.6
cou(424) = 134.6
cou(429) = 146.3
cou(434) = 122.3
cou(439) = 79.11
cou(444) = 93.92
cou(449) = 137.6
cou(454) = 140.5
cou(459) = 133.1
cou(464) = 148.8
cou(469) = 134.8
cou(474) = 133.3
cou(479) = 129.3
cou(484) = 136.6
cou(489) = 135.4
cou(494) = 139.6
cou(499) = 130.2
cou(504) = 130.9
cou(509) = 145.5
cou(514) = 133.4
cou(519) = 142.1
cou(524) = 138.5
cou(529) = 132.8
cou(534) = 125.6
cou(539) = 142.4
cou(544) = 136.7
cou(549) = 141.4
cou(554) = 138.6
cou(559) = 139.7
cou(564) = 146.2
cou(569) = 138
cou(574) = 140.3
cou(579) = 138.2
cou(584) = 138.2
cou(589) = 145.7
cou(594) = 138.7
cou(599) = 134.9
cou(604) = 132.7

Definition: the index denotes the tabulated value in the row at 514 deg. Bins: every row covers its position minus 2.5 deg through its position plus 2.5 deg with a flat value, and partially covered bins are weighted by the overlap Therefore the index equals 133.4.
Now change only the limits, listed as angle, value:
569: 138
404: 138.4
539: 142.4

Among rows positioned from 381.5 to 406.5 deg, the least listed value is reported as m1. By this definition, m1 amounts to 137.9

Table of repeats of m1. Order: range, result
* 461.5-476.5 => 133.3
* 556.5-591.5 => 138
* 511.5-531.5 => 132.8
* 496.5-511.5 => 130.2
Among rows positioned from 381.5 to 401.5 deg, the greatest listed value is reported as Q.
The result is 145.5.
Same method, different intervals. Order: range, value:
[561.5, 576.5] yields 146.2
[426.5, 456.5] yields 146.3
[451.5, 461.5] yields 140.5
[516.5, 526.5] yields 142.1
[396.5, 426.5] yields 146.5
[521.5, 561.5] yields 142.4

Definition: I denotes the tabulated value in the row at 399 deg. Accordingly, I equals 145.5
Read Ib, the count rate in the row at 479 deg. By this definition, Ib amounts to 129.3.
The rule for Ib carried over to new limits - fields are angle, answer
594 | 138.7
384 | 139.5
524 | 138.5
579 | 138.2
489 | 135.4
